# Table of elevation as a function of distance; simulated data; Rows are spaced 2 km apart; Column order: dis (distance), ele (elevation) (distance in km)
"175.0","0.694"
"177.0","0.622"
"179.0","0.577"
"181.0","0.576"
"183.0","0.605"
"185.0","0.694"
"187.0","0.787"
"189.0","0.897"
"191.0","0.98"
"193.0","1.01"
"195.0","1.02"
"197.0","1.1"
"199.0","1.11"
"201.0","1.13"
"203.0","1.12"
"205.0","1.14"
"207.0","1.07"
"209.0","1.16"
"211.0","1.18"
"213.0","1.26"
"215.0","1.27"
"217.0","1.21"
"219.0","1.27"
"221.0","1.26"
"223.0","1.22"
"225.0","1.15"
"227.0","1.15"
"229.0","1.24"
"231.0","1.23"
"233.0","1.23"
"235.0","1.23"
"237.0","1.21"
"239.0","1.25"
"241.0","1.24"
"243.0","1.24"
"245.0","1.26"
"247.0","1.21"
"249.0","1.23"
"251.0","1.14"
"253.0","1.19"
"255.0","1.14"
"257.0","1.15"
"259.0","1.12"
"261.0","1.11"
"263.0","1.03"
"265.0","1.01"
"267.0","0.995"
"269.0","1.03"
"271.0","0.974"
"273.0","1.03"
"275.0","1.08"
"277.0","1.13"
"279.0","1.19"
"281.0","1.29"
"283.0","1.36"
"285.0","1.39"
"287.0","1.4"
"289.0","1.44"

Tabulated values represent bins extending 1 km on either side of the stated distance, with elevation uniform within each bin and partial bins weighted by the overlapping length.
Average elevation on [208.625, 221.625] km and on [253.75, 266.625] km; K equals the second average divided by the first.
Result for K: 0.88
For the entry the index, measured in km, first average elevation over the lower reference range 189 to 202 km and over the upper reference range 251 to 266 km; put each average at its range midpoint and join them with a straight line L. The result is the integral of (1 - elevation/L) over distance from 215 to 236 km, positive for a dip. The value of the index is -2.8 km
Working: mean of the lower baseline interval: 1.05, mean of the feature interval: 1.22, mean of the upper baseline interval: 1.11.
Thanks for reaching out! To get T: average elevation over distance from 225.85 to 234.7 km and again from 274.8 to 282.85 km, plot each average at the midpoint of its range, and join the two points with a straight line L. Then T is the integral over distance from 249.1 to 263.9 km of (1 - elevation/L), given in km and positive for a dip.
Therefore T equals 0.91 km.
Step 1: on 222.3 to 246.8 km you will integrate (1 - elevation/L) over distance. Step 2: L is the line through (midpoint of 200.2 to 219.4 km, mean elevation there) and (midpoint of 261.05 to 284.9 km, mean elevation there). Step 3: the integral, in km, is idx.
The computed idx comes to -1.4 km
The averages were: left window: 1.18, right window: 1.11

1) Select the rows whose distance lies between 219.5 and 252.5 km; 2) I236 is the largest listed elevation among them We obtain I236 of 1.26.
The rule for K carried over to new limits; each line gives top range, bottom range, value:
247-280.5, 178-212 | 1.16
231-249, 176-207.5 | 1.37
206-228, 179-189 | 1.77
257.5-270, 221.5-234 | 0.87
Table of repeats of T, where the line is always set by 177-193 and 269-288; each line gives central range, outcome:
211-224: -5.0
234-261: -4.0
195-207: -4.2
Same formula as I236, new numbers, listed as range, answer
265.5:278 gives 1.13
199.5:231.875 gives 1.27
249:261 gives 1.23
